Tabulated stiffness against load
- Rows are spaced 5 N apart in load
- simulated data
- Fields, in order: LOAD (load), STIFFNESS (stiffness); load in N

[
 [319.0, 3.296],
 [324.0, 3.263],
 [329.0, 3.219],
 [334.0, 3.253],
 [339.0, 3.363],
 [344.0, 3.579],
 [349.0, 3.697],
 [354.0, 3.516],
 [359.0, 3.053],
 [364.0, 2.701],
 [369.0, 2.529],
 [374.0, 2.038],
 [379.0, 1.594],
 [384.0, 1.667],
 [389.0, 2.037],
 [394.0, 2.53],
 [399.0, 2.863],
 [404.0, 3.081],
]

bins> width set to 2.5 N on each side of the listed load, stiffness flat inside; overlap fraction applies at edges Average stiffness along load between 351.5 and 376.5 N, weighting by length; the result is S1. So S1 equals 2.77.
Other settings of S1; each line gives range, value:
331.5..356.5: 3.48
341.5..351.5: 3.64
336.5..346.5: 3.47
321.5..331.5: 3.24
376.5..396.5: 1.96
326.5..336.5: 3.24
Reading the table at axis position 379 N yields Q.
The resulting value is 1.594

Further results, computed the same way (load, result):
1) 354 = 3.516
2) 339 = 3.363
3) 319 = 3.296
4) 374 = 2.038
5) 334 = 3.253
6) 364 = 2.701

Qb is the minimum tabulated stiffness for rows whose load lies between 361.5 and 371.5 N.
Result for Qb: 2.529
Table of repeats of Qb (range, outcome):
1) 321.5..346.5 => 3.219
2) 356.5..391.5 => 1.594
